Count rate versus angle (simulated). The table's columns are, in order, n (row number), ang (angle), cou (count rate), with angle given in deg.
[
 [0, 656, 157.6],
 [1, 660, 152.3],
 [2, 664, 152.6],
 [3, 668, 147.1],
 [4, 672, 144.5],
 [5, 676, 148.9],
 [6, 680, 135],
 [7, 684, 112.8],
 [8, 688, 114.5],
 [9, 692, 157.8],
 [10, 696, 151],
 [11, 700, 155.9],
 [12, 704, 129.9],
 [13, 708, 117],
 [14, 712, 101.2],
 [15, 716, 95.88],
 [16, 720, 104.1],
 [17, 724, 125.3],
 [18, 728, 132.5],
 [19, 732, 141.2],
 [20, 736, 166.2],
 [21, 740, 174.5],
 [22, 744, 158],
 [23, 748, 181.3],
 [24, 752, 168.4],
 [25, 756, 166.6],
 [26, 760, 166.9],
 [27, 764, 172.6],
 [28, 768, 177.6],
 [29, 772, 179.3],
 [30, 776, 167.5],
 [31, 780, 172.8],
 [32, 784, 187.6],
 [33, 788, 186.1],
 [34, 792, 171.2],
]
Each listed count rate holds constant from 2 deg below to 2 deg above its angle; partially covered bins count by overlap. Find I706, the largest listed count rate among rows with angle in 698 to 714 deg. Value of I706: 155.9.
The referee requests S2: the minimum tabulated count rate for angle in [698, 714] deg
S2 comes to 101.2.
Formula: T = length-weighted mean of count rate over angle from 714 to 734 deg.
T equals 120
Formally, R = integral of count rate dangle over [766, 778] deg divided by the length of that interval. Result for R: 175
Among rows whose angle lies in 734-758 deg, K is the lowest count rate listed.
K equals 158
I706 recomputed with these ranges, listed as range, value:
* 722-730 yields 132.5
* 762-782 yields 179.3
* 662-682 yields 152.6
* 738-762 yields 181.3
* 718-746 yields 174.5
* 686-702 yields 157.8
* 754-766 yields 172.6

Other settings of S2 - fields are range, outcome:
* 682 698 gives 112.8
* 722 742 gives 125.3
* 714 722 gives 95.88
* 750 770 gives 166.6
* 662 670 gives 147.1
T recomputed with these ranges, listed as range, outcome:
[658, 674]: 149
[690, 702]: 155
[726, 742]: 154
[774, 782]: 170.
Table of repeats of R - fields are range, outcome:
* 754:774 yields 173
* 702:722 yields 110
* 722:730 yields 129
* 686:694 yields 136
